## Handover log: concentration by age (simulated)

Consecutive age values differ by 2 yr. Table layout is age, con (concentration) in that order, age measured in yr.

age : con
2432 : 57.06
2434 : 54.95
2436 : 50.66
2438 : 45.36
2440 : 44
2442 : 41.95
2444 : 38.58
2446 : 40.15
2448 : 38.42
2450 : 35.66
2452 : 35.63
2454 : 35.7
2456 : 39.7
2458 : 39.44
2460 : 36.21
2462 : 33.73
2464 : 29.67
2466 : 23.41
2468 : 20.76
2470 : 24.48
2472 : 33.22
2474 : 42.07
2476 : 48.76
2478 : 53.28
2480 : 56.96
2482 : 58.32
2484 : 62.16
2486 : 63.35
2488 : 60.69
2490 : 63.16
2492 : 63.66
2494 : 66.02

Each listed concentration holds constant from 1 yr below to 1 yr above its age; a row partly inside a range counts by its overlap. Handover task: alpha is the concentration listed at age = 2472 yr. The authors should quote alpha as 33.22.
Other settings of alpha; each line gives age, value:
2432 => 57.06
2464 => 29.67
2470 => 24.48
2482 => 58.32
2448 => 38.42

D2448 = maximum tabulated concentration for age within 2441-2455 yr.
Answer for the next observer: 41.95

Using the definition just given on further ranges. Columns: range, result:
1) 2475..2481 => 56.96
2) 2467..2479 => 53.28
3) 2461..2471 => 33.73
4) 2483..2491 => 63.35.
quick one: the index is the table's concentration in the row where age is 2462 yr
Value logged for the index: 33.73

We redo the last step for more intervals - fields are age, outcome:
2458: 39.44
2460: 36.21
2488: 60.69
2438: 45.36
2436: 50.66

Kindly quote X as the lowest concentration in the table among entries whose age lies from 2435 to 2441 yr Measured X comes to 44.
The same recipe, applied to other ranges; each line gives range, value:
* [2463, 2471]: 20.76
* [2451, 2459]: 35.63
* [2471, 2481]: 33.22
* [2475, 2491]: 48.76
